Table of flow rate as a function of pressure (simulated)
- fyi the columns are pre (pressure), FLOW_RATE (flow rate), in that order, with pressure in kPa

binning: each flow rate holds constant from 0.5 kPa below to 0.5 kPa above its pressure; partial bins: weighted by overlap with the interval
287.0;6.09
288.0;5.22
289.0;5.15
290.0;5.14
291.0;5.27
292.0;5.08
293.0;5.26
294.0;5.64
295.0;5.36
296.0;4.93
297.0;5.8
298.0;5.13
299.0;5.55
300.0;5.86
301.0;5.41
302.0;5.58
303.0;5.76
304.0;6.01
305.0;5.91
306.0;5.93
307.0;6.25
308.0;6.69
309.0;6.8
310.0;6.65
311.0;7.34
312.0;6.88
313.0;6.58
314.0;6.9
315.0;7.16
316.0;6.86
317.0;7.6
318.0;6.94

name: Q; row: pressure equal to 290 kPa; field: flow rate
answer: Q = 5.14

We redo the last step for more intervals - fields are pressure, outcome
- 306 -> 5.93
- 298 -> 5.13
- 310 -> 6.65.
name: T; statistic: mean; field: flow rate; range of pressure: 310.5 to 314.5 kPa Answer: 6.92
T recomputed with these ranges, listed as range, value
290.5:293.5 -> 5.2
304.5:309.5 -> 6.32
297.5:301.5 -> 5.49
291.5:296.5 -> 5.25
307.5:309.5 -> 6.75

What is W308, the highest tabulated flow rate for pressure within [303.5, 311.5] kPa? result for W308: 7.34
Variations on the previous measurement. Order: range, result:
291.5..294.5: 5.64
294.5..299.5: 5.8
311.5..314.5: 6.9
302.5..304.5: 6.01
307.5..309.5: 6.8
